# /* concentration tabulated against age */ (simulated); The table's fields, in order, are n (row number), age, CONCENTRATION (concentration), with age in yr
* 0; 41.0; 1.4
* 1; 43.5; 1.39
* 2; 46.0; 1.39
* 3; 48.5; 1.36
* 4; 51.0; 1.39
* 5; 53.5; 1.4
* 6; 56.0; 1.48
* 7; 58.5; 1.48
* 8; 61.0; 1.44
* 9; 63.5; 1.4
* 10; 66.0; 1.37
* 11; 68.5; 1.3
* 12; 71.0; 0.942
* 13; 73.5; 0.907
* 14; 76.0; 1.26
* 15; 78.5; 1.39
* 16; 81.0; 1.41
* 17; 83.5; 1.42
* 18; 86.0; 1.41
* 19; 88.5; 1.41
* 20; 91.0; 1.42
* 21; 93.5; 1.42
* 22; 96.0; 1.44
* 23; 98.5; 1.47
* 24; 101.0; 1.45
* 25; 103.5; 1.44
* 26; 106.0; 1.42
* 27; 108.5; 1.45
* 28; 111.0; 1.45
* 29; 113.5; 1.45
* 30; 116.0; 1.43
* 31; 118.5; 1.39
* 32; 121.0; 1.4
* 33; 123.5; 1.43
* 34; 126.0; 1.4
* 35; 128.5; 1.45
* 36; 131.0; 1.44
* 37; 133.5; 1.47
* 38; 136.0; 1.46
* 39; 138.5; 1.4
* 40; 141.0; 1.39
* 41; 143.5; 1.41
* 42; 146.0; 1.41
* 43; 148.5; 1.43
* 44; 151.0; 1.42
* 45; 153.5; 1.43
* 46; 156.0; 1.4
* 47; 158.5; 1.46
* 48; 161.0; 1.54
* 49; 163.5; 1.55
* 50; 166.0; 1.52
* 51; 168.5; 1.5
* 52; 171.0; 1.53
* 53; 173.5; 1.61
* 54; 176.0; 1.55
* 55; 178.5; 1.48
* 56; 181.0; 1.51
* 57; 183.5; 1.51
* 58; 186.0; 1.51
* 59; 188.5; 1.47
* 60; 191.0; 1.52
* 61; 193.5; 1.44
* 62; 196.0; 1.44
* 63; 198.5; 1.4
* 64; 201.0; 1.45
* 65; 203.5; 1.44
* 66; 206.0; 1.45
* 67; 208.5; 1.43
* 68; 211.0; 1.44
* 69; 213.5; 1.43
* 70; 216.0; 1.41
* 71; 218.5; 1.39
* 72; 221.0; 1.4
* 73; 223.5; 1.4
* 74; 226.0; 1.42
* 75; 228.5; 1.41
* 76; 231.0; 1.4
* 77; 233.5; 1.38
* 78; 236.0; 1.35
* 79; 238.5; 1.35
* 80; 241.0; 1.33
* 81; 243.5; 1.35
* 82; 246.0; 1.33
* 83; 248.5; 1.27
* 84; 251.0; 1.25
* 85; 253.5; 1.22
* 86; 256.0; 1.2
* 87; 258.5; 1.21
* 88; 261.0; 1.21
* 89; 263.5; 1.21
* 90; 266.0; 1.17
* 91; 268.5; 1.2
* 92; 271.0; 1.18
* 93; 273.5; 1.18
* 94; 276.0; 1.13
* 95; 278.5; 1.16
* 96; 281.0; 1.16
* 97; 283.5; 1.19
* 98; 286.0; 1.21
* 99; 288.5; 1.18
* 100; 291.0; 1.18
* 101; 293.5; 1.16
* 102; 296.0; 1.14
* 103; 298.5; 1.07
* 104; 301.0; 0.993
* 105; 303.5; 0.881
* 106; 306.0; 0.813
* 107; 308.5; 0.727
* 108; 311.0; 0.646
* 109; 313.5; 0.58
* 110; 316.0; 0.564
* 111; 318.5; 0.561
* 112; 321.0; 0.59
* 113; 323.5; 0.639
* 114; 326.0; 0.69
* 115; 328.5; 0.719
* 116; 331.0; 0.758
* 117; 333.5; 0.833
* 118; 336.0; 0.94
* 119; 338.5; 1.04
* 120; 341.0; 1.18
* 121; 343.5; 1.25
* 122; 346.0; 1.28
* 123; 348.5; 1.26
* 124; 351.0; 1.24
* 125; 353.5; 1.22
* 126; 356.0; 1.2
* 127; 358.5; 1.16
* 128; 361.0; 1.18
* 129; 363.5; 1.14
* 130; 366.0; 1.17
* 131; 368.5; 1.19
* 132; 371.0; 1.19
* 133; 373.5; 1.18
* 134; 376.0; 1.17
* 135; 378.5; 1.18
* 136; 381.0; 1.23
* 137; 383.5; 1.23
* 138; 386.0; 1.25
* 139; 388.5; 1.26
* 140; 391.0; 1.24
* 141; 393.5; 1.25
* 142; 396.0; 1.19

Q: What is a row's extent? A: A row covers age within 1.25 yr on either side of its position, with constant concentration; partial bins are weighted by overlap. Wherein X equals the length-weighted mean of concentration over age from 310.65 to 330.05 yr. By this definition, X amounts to 0.625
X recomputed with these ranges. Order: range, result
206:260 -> 1.35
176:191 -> 1.5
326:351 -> 1.02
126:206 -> 1.47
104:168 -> 1.44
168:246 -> 1.44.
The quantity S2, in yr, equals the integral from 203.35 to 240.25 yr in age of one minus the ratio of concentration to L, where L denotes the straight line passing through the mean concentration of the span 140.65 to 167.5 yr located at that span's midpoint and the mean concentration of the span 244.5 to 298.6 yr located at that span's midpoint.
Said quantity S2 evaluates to -2.8 yr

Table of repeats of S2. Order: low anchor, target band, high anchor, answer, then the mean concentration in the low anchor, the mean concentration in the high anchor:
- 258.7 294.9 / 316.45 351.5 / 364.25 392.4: 8.3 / 1.18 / 1.21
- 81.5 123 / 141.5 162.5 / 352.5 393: -0.8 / 1.43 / 1.2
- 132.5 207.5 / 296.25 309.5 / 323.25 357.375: 2.5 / 1.47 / 1.03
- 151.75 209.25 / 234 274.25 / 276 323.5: -3.9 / 1.48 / 0.931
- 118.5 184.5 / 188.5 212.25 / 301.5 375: -2.0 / 1.46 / 0.96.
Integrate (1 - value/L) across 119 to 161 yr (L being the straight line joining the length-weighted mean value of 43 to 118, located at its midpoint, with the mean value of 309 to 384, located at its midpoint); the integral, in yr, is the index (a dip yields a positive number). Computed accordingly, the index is -4.3 yr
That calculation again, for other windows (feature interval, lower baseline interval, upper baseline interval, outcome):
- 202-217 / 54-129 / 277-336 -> -4.3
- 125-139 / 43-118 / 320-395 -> -1.2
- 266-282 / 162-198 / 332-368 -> 1.7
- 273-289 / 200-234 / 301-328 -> -4.0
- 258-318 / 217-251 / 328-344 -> 6.1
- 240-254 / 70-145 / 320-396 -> -0.8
